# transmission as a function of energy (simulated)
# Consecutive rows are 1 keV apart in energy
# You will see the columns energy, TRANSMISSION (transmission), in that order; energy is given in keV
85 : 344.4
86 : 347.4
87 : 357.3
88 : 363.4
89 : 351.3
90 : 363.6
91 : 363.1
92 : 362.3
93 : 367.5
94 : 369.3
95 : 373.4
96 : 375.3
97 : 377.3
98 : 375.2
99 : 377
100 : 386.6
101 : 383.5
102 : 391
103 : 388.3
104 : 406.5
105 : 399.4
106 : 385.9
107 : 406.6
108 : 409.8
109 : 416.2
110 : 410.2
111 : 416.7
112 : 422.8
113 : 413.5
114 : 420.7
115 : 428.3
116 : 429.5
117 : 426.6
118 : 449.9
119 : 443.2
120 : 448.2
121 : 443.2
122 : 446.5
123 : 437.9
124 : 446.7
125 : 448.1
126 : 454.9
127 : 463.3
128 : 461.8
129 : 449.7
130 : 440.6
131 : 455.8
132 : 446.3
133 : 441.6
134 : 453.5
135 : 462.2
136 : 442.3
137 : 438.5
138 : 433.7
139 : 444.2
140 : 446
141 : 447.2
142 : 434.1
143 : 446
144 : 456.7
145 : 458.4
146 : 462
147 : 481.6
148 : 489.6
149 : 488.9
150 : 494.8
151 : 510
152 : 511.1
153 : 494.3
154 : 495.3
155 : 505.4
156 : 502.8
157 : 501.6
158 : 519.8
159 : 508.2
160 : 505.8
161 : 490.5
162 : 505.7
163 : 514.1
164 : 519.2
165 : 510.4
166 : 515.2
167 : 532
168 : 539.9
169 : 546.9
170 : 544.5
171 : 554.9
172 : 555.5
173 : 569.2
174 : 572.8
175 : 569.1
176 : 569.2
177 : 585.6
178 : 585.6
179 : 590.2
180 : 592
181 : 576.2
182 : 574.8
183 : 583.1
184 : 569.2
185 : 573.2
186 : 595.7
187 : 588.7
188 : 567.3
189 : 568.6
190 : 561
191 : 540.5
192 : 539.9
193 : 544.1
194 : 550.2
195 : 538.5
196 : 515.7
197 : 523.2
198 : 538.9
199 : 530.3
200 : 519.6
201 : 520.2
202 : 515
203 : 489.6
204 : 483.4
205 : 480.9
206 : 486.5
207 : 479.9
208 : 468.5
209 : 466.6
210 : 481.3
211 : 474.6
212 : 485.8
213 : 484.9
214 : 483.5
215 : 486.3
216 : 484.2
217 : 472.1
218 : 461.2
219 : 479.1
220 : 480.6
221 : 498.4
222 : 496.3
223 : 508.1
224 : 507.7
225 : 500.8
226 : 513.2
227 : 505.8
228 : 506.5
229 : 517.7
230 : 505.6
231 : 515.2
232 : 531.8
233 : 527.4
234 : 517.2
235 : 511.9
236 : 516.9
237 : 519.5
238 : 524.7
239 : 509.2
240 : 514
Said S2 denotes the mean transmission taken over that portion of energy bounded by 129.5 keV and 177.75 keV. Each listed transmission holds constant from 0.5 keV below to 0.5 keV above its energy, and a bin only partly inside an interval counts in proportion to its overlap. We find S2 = 497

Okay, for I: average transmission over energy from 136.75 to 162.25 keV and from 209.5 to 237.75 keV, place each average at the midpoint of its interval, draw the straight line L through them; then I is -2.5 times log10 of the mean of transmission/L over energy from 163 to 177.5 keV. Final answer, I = -0.13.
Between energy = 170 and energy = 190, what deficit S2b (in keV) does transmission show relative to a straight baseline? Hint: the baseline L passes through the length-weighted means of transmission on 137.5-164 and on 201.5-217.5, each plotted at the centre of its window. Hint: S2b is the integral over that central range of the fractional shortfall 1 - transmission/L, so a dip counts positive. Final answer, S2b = -3.8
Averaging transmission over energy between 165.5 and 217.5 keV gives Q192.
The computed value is 534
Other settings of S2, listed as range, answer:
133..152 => 461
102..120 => 416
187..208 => 525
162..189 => 560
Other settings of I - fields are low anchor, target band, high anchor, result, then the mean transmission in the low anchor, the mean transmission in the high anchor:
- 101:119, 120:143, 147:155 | 0.023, 413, 497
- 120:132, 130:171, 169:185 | 0.051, 450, 572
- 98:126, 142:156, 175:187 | 0.050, 418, 581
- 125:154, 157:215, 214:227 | -0.117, 461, 491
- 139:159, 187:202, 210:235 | -0.104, 481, 498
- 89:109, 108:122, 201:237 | -0.081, 382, 496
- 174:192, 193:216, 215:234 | 0.075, 575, 501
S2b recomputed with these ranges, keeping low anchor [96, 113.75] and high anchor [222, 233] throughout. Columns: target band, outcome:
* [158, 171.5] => -2.0 keV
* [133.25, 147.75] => -0.7 keV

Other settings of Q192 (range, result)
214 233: 499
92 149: 427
